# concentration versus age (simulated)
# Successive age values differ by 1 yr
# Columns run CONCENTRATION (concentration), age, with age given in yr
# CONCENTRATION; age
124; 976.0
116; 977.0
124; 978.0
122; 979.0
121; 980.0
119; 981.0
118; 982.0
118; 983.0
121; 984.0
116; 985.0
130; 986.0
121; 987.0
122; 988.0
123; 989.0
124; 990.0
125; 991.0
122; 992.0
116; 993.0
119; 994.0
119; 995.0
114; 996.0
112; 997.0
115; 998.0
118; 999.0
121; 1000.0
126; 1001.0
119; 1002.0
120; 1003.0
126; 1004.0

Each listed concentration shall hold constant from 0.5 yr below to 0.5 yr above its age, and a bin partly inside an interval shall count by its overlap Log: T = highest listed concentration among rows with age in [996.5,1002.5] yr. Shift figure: 126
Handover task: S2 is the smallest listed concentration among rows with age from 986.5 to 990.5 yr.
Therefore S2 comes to 121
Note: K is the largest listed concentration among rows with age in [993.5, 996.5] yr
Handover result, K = 119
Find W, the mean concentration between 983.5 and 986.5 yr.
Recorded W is 122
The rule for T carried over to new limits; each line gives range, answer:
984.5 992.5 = 130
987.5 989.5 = 123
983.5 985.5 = 121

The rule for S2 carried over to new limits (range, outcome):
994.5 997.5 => 112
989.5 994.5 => 116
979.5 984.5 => 118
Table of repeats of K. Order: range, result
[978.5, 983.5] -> 122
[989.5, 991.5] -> 125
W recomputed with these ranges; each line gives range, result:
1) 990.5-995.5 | 120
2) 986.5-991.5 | 123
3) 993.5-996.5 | 117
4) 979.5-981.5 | 120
